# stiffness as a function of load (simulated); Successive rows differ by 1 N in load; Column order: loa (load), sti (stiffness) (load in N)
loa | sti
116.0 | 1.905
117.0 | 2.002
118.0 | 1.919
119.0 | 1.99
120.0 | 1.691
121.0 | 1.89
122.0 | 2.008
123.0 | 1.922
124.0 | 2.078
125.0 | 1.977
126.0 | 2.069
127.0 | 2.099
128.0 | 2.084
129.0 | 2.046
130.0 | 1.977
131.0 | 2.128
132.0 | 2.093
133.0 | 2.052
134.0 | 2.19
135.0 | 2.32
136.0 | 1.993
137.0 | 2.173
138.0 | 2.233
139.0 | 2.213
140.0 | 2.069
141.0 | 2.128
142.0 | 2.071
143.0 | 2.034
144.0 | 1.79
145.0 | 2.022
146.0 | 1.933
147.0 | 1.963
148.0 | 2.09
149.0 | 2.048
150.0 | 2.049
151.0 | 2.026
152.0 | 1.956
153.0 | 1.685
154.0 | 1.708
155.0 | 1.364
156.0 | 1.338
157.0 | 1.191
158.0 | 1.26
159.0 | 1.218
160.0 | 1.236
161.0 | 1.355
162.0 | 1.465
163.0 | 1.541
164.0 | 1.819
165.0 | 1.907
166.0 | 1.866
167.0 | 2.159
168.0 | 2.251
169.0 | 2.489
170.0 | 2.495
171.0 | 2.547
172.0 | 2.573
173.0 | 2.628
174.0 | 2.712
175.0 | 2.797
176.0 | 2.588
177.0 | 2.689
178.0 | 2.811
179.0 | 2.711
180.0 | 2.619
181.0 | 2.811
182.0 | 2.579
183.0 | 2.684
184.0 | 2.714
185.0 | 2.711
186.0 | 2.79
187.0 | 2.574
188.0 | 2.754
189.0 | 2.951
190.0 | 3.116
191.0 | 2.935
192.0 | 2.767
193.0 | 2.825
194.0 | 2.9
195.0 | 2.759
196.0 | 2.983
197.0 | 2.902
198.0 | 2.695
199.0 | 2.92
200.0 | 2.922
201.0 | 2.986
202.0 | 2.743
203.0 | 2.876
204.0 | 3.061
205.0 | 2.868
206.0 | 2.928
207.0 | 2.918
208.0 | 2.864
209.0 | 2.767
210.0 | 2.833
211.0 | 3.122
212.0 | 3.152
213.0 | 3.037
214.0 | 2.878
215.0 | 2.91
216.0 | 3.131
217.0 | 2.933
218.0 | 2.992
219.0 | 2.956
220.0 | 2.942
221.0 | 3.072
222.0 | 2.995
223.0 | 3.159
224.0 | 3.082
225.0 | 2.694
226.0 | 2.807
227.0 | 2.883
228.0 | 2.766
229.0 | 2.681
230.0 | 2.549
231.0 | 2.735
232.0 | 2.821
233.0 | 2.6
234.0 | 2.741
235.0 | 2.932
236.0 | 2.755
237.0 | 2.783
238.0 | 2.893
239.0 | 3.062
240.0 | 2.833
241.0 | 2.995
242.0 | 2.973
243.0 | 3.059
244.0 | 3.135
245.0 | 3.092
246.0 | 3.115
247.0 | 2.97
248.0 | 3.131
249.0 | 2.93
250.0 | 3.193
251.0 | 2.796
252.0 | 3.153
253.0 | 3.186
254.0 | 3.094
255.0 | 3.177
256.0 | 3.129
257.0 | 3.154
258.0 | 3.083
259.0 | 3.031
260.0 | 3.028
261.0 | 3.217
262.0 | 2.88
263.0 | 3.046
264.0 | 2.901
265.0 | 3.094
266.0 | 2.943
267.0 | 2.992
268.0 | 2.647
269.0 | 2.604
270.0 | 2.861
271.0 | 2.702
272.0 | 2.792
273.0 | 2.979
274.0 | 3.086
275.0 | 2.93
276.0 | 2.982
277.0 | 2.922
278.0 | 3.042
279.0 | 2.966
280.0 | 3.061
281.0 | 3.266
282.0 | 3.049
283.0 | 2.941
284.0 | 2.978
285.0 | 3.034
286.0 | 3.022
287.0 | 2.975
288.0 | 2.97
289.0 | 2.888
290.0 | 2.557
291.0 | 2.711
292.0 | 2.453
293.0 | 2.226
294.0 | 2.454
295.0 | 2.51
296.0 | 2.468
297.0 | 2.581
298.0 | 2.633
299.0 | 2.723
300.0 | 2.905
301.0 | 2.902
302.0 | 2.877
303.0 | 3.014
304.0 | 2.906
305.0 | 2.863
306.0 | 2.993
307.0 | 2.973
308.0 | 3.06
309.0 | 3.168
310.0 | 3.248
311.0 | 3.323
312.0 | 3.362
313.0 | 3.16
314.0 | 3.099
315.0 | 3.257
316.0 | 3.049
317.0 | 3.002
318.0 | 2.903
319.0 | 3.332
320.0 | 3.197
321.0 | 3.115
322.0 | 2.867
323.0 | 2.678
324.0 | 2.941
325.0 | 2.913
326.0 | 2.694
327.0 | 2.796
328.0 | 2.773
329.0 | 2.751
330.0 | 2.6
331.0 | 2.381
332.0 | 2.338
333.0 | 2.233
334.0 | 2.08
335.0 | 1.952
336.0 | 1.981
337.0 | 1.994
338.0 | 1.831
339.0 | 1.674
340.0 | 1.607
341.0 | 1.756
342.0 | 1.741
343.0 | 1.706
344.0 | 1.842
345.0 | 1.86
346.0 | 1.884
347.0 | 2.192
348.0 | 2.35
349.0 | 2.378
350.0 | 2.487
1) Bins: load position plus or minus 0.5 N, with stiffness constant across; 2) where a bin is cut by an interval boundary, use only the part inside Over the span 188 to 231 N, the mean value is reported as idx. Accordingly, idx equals 2.91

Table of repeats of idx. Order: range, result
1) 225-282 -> 2.95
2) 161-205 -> 2.61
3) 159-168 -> 1.68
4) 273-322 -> 2.94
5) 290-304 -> 2.66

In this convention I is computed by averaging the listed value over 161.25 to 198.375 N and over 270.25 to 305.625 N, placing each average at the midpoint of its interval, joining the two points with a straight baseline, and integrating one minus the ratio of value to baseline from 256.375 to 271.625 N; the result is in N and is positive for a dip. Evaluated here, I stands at -0.9 N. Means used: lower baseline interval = 2.56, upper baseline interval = 2.84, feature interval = 2.95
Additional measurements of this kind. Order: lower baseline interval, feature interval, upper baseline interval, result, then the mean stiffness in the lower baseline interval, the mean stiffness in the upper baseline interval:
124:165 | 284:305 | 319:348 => -4.9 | 1.88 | 2.32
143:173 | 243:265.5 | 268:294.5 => -3.7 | 1.86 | 2.86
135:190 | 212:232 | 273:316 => -3.2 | 2.17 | 2.92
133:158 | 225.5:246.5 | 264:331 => -3.0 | 1.93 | 2.9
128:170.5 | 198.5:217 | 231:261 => -2.7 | 1.91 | 2.99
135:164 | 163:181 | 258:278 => -3.7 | 1.8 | 2.93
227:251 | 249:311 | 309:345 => -3.9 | 2.9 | 2.57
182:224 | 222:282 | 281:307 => -2.3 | 2.9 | 2.8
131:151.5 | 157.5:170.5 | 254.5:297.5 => 2.6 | 2.08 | 2.89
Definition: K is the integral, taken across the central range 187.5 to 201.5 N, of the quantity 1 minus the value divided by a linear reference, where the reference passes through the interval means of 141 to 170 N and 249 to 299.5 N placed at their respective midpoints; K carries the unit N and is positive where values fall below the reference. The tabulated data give -4.71 N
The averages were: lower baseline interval 1.8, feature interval 2.89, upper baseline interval 2.9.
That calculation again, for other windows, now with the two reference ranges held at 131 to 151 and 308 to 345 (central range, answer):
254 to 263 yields -2.56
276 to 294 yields -2.93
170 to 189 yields -4.36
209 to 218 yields -2.80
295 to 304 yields -0.86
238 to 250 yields -3.39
